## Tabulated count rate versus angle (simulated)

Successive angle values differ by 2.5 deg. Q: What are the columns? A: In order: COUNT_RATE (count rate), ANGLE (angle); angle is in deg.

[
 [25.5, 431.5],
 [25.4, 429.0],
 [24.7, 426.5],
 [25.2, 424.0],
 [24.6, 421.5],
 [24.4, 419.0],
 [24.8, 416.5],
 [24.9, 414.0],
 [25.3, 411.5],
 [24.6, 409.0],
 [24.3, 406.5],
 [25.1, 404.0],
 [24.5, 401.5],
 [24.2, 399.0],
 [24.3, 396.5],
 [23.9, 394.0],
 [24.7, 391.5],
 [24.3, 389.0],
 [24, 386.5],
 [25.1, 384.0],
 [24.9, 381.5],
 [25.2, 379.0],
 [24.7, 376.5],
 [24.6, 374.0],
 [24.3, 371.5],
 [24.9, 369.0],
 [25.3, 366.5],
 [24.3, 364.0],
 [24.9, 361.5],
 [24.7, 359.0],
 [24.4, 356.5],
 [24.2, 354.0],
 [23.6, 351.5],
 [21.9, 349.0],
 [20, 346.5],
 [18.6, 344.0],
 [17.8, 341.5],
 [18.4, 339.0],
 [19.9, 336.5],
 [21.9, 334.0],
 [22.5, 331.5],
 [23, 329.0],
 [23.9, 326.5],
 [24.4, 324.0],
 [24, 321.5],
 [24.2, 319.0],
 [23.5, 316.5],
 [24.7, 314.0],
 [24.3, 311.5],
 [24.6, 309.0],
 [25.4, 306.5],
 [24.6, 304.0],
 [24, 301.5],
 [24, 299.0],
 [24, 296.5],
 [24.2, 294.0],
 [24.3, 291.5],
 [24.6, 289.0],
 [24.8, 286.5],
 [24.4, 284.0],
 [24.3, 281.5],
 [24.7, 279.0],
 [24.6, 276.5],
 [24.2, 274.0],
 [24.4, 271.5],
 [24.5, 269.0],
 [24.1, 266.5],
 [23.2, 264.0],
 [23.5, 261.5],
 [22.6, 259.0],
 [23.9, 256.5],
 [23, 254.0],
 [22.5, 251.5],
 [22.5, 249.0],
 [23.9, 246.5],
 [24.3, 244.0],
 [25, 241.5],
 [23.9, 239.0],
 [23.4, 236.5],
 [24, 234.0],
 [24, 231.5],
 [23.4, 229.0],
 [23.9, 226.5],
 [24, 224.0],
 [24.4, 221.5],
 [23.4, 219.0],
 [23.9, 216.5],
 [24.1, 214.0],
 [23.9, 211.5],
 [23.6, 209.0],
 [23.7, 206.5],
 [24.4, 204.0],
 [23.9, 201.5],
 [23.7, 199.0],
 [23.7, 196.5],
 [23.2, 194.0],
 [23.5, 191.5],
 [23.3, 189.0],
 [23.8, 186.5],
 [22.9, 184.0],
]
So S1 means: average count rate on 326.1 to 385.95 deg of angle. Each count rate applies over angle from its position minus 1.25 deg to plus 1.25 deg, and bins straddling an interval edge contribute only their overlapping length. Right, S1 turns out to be 23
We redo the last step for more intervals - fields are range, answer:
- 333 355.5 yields 20.7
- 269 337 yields 24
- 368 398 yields 24.6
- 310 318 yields 24.2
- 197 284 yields 23.9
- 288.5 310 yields 24.4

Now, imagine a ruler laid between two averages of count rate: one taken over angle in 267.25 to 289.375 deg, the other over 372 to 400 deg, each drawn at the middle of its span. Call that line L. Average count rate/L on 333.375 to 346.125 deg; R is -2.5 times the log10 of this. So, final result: 0.26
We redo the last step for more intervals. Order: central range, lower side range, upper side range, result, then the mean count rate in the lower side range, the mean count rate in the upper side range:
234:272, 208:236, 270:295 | 0.02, 23.9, 24.5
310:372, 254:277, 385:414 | 0.06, 23.8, 24.5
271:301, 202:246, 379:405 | -0.01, 24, 24.5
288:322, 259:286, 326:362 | -0.06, 24.1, 21.9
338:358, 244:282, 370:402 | 0.15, 23.7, 24.5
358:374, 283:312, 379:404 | -0.01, 24.4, 24.5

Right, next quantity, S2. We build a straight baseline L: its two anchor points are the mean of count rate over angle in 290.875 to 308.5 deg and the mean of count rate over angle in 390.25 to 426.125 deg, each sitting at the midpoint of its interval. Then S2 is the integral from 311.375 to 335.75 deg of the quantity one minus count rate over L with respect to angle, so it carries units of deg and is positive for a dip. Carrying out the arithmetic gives 0.9 deg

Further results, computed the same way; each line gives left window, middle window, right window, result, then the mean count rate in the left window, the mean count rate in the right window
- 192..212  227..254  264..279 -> 0.4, 23.7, 24.3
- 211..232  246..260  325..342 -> 0.1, 23.9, 21.2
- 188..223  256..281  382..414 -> 0.0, 23.8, 24.5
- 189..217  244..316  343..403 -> -0.6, 23.8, 24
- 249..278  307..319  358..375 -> -0.1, 23.6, 24.7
